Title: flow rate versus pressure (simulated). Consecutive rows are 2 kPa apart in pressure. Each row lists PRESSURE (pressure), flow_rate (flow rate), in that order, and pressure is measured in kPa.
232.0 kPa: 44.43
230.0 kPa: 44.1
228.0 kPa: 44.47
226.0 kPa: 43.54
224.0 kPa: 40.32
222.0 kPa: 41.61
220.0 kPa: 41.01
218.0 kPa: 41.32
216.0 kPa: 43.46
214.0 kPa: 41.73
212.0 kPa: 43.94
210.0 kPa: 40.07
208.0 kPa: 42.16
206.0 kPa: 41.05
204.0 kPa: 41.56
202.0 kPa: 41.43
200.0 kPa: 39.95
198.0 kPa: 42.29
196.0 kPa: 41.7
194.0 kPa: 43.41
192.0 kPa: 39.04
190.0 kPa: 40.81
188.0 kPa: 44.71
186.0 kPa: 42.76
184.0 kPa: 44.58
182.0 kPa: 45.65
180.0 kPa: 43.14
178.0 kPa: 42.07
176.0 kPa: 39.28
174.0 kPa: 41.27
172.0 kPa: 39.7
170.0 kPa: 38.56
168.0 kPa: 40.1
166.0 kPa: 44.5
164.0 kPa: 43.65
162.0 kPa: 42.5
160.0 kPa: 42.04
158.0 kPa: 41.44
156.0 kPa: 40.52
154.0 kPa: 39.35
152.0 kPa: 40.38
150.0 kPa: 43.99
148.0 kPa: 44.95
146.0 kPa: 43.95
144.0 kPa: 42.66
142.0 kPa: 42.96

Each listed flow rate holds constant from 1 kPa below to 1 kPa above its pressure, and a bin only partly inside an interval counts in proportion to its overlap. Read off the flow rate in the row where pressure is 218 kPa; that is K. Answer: 41.32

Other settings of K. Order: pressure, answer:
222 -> 41.61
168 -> 40.1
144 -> 42.66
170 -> 38.56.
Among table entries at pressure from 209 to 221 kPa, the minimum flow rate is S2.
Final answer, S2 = 40.07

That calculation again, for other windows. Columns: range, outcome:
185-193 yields 39.04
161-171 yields 38.56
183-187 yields 42.76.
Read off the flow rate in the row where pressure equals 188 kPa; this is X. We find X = 44.71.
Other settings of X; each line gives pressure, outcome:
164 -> 43.65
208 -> 42.16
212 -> 43.94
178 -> 42.07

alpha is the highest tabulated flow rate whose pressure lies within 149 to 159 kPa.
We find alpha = 43.99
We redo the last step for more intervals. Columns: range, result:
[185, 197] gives 44.71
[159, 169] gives 44.5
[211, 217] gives 43.94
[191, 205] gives 43.41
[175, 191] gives 45.65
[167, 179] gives 42.07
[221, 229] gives 44.47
